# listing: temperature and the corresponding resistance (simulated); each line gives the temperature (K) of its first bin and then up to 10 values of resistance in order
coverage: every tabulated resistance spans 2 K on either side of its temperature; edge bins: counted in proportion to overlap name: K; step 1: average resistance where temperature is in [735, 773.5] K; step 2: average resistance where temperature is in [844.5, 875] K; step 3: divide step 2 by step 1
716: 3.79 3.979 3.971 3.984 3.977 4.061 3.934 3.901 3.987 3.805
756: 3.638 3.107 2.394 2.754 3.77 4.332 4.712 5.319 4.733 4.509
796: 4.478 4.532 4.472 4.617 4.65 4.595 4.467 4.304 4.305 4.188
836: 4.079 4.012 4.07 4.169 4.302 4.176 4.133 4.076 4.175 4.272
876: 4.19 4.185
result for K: 1.19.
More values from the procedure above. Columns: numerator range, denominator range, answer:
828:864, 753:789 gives 1.08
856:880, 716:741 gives 1.05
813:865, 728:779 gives 1.15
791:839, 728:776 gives 1.22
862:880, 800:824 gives 0.92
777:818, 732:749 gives 1.17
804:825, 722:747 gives 1.14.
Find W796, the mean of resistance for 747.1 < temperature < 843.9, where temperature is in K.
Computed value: 4.16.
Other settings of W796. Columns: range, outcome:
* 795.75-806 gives 4.5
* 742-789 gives 3.85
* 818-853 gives 4.21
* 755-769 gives 2.94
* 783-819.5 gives 4.63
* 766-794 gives 4.3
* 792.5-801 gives 4.5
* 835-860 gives 4.14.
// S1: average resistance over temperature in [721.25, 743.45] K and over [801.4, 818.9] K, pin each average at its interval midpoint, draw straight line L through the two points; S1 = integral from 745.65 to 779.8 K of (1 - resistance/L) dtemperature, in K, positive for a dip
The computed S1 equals 5.4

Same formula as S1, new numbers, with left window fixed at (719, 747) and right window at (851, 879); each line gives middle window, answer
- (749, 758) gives 0.57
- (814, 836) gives -1.20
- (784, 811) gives -3.58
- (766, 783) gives 0.27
